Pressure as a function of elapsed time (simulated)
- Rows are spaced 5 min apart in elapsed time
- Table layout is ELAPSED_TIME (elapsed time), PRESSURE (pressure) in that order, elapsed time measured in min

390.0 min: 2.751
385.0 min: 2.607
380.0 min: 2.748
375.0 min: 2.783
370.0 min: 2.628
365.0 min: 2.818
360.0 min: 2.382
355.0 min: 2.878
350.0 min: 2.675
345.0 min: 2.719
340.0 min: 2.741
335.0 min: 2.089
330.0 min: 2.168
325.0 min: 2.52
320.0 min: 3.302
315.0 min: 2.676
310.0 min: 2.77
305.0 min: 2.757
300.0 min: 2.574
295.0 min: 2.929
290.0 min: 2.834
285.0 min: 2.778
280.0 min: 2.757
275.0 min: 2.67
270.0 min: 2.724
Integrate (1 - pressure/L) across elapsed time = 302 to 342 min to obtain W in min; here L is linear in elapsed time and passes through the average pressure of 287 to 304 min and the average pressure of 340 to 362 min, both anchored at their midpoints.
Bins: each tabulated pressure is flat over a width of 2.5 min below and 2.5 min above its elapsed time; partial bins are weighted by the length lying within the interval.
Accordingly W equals 1.5 min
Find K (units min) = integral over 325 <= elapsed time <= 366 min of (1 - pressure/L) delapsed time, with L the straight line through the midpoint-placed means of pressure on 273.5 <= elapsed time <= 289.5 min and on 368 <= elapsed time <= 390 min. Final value 2.6 min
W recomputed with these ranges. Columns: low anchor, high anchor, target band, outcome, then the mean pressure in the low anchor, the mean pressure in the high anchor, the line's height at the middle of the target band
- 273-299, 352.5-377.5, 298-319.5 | 0.04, 2.78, 2.7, 2.76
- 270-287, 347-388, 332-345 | 1.15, 2.73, 2.69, 2.7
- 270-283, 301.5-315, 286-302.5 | -0.32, 2.72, 2.73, 2.73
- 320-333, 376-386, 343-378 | -0.85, 2.52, 2.7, 2.63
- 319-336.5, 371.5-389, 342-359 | -0.96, 2.48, 2.71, 2.58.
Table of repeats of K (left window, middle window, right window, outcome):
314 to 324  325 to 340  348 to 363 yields 2.9 min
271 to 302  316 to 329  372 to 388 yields -0.3 min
